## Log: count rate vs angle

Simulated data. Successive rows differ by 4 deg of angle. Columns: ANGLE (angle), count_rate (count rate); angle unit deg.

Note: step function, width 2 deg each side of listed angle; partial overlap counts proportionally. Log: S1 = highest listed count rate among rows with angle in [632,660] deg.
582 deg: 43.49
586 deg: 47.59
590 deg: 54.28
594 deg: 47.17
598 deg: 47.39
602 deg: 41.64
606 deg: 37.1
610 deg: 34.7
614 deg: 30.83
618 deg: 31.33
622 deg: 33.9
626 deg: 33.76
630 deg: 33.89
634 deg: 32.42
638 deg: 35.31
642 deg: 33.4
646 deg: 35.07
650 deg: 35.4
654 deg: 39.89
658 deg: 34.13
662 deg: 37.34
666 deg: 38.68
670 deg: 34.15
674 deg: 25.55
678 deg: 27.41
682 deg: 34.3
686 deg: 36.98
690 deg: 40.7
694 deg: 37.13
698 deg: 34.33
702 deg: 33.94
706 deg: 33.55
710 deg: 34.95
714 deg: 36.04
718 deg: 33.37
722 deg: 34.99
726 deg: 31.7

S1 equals 39.89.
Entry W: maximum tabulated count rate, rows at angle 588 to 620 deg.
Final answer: 54.28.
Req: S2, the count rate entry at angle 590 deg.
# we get 54.28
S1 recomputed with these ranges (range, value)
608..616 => 34.7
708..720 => 36.04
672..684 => 34.3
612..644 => 35.31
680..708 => 40.7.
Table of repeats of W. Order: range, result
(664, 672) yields 38.68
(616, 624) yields 33.9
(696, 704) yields 34.33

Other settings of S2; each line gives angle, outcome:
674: 25.55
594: 47.17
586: 47.59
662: 37.34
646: 35.07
